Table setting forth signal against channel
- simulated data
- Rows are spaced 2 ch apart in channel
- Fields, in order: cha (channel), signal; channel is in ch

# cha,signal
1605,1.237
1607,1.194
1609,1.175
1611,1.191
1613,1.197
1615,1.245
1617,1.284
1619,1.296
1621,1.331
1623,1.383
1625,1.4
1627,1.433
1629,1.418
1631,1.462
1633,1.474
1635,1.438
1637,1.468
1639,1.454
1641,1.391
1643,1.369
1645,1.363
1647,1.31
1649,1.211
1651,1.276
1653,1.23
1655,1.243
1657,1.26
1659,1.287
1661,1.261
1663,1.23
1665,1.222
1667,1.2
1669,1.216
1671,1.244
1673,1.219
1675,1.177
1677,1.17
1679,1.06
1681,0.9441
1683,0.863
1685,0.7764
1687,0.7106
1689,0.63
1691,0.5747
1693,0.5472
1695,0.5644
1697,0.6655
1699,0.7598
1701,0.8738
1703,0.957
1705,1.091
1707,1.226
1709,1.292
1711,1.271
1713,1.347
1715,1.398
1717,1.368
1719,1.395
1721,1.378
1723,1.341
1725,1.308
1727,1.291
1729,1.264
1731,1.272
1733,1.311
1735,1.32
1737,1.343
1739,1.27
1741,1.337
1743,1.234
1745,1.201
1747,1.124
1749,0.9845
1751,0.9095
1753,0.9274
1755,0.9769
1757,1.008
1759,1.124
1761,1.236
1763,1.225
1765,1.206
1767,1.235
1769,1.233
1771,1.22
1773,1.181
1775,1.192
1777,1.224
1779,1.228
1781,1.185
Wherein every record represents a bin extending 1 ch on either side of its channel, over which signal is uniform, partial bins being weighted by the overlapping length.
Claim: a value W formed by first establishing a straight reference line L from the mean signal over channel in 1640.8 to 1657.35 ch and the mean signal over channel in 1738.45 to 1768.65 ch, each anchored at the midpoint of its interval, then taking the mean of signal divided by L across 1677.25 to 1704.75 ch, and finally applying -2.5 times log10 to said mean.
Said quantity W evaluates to 0.49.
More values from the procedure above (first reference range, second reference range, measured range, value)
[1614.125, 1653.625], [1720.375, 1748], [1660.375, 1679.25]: 0.11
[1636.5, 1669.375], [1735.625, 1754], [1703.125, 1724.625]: -0.09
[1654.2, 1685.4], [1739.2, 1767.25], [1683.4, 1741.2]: 0.04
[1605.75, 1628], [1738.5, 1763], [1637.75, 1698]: 0.12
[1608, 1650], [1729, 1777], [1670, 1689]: 0.27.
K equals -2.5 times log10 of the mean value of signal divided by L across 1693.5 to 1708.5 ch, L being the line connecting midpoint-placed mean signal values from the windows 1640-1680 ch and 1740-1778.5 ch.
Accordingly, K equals 0.34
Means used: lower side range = 1.25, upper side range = 1.15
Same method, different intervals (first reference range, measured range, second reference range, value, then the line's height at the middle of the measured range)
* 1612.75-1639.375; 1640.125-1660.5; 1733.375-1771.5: 0.04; 1.34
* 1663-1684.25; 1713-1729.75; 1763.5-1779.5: -0.15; 1.17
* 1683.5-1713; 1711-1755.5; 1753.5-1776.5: -0.22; 1.02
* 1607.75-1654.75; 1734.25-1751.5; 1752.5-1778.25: -0.01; 1.19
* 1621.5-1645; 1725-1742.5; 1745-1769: -0.12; 1.16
